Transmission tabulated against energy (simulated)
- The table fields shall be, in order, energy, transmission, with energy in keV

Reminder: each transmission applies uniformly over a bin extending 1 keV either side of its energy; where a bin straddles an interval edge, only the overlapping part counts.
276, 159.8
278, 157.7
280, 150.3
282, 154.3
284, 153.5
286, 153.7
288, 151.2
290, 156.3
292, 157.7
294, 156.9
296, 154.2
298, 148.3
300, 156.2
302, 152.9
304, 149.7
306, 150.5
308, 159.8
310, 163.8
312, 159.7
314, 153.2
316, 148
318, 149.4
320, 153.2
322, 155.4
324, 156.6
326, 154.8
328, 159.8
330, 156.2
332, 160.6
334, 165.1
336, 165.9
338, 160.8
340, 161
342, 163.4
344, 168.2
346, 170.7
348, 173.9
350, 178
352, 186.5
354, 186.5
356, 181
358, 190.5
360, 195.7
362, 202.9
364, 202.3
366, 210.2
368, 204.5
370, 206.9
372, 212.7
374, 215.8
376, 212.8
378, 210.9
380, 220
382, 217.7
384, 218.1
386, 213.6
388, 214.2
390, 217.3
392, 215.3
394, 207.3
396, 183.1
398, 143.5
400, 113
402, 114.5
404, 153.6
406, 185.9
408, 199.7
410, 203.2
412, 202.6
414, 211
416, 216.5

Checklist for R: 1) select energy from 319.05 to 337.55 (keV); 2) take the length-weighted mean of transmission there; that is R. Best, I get 159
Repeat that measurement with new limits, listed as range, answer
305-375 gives 174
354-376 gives 202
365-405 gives 195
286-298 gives 155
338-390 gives 196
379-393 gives 217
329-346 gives 163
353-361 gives 188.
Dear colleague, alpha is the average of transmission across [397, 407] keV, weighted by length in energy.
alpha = 142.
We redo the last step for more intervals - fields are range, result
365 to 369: 207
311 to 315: 156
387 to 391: 216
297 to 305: 152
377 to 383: 216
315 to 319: 149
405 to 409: 193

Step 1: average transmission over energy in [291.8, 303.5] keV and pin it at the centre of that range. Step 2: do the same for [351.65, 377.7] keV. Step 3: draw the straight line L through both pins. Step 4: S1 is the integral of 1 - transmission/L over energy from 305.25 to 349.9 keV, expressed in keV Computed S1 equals 3.8 keV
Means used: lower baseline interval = 154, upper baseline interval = 201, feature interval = 160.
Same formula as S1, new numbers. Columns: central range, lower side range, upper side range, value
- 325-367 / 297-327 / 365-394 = 1.9 keV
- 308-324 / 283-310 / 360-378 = 1.3 keV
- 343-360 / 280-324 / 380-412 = -0.8 keV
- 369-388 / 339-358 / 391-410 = -4.6 keV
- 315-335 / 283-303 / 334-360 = 1.2 keV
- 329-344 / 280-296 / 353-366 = 1.6 keV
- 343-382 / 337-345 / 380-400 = -3.8 keV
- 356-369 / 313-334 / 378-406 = -1.9 keV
